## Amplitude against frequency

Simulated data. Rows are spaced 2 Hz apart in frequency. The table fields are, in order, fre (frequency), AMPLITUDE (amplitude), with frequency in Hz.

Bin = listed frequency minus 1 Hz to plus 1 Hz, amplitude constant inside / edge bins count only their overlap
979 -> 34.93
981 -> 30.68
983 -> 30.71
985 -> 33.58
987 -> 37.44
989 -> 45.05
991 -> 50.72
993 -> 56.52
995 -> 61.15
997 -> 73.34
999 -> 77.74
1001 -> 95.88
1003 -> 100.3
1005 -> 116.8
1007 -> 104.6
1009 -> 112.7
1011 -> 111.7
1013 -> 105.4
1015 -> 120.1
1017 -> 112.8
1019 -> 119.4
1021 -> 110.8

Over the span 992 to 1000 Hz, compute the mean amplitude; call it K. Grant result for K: 67.2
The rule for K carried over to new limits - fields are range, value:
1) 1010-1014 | 109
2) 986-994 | 47.4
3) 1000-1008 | 104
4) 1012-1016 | 113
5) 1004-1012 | 111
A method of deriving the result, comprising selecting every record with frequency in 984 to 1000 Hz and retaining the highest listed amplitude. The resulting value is 77.74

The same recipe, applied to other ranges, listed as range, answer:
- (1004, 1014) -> 116.8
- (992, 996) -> 61.15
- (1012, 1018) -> 120.1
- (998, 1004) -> 100.3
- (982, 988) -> 37.44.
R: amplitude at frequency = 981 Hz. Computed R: 30.68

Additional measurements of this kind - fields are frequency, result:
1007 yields 104.6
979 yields 34.93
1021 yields 110.8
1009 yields 112.7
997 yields 73.34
